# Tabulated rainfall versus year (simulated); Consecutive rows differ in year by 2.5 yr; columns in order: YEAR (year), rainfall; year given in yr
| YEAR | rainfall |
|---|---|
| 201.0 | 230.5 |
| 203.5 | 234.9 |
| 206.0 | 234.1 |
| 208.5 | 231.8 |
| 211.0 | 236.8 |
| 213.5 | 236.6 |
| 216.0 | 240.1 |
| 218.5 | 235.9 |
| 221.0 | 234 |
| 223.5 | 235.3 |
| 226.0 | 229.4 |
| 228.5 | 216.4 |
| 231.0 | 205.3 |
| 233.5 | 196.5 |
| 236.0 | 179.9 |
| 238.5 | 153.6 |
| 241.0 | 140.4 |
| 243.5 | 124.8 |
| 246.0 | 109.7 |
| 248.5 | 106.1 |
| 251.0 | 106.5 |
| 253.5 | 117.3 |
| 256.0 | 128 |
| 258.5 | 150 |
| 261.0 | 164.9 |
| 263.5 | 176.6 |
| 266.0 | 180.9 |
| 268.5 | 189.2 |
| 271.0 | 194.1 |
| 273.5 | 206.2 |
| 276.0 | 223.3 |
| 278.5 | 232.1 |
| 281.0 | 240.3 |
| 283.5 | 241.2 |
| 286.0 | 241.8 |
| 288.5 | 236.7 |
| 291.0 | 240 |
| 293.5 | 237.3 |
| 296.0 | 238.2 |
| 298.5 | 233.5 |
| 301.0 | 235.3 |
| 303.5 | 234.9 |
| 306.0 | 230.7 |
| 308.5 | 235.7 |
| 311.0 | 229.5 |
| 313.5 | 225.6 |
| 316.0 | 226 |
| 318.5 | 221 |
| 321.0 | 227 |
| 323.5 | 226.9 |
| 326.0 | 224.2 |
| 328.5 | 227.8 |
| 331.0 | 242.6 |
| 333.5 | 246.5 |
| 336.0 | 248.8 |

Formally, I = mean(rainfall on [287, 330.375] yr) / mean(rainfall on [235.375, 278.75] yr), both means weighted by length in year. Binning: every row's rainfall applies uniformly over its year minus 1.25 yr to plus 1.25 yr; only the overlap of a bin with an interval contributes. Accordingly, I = 1.46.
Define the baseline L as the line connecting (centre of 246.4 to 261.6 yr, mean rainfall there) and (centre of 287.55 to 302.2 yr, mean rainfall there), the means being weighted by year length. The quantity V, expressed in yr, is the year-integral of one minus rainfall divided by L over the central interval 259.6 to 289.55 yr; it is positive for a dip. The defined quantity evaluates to -4.6 yr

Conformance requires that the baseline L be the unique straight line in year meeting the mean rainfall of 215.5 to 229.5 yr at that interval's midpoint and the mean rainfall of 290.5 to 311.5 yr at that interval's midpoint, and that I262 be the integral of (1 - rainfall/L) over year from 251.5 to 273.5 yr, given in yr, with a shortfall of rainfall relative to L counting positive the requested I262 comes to 6.6 yr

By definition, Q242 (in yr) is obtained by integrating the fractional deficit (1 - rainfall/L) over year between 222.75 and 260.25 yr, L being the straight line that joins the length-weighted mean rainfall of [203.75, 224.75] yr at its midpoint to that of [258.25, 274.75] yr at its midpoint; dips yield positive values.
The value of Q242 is 9.1 yr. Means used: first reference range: 236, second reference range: 182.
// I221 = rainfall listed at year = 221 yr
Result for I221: 234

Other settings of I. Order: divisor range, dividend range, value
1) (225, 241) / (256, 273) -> 0.91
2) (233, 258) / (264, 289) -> 1.61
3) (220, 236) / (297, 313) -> 1.08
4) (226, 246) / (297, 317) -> 1.34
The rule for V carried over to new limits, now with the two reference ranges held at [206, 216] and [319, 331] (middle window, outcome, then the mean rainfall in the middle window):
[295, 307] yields -0.27 yr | 235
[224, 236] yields 1.24 yr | 210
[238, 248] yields 4.49 yr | 129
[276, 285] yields -0.20 yr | 236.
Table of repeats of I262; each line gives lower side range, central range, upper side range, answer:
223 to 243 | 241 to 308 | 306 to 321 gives 6.0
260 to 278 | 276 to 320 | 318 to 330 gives -5.0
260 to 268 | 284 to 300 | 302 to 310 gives -1.8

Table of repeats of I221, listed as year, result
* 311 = 229.5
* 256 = 128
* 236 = 179.9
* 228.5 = 216.4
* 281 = 240.3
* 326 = 224.2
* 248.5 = 106.1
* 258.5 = 150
